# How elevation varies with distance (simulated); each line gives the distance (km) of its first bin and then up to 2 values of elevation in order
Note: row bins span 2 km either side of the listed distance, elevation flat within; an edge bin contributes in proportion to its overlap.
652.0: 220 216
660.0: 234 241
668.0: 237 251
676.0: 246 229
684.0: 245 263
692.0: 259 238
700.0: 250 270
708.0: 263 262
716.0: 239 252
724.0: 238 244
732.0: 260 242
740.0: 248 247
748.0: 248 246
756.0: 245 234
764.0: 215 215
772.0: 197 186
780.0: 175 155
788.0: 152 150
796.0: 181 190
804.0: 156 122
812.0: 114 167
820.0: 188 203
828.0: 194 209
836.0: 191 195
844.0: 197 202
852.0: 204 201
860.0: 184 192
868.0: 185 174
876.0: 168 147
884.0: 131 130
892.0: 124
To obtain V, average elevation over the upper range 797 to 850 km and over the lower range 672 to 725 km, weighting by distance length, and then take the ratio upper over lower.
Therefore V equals 0.71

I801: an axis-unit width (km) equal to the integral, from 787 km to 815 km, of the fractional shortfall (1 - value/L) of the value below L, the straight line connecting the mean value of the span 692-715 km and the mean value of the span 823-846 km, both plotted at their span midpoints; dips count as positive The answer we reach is 7.9 km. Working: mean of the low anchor 256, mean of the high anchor 198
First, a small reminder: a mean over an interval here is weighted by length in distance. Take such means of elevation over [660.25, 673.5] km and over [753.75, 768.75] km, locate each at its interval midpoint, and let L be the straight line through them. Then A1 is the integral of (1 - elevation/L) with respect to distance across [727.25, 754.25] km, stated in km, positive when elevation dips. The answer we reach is -1.94 km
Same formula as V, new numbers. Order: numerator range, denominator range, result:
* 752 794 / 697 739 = 0.77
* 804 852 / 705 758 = 0.72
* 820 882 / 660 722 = 0.76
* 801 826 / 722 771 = 0.67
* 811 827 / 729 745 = 0.69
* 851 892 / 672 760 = 0.68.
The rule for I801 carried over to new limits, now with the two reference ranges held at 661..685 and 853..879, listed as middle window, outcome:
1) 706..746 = -4.3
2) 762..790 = 3.4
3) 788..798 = 2.1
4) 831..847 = -0.5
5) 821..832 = -0.2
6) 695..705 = -0.8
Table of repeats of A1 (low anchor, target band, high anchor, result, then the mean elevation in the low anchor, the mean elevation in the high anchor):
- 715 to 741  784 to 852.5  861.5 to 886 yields 6.70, 246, 167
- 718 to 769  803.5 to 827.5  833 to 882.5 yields 5.30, 242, 187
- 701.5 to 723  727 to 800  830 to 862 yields 7.03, 256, 198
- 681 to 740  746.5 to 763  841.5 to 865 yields -0.49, 251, 197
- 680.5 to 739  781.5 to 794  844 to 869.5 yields 3.85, 251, 195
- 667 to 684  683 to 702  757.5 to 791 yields -1.51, 241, 191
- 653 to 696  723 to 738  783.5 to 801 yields -3.03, 241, 165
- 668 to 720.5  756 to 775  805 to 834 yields -1.07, 251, 170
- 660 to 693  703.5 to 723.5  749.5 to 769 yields -1.28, 245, 232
